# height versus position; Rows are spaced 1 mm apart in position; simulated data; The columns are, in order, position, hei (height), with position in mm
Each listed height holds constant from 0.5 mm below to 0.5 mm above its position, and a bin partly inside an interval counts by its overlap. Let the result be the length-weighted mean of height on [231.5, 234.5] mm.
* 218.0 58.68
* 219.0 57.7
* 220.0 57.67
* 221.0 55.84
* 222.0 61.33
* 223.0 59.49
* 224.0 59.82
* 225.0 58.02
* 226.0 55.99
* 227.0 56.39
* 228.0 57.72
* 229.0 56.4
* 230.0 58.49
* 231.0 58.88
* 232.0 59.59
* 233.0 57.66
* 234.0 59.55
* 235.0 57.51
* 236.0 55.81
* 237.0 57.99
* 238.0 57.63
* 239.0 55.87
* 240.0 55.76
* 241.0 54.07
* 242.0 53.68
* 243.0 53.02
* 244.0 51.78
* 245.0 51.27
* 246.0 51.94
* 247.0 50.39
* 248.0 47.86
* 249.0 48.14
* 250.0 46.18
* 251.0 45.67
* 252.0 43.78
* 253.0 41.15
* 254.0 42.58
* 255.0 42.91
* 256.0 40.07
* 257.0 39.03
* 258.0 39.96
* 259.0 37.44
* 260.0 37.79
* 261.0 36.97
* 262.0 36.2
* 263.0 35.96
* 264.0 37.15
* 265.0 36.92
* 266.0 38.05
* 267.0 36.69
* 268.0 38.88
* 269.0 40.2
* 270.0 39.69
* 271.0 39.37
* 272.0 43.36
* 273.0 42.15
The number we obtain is 58.9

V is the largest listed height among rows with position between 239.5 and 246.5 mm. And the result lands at 55.76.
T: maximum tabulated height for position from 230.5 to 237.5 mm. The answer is 59.59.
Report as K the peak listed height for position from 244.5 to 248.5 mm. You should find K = 51.94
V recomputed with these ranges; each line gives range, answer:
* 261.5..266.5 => 38.05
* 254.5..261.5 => 42.91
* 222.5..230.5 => 59.82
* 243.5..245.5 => 51.78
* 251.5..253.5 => 43.78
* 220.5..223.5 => 61.33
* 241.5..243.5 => 53.68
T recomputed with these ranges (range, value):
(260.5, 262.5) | 36.97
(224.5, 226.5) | 58.02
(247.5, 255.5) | 48.14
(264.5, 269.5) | 40.2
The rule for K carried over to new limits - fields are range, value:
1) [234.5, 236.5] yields 57.51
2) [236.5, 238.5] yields 57.99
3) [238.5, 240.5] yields 55.87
